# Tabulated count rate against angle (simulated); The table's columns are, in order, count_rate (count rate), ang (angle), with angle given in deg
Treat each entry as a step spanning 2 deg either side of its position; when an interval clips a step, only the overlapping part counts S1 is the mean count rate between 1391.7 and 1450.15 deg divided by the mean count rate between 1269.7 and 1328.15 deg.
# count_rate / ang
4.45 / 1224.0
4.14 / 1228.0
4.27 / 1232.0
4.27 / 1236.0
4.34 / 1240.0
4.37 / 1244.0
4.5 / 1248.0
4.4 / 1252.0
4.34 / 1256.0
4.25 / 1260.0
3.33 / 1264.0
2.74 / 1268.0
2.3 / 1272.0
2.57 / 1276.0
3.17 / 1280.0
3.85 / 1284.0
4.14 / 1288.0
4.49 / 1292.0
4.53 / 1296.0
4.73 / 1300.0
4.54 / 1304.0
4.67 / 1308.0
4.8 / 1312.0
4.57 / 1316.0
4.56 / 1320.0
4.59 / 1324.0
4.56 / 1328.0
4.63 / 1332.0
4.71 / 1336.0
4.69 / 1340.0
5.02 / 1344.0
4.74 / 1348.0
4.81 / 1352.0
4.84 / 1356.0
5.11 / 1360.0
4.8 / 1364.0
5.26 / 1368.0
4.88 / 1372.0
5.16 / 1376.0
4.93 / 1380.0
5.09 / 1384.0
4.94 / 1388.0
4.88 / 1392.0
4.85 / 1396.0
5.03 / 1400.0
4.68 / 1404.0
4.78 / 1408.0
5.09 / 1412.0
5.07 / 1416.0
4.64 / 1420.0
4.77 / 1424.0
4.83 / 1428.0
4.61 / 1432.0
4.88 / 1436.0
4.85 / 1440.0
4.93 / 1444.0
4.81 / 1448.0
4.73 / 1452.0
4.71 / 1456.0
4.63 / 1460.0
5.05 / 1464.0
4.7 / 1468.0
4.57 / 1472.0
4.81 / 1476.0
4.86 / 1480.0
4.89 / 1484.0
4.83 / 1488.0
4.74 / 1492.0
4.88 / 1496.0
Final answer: 1.2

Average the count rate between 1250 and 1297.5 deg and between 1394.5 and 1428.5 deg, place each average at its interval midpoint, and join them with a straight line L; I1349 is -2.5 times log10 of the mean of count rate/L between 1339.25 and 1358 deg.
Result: -0.12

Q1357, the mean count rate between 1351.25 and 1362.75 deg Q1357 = 4.92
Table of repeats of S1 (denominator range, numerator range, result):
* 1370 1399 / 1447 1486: 0.96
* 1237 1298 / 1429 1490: 1.25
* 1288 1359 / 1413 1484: 1.03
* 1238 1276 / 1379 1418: 1.31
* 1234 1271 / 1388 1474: 1.20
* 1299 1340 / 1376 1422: 1.06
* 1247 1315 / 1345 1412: 1.24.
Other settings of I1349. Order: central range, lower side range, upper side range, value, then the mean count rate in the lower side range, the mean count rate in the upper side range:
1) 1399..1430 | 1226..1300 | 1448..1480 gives -0.07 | 3.91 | 4.75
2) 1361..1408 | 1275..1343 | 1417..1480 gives -0.08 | 4.38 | 4.78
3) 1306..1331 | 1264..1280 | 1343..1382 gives -0.20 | 2.71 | 4.95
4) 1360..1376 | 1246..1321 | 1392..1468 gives -0.12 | 4.02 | 4.83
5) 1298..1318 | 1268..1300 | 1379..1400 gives -0.19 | 3.6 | 4.95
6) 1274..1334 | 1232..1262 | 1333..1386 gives 0.09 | 4.35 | 4.92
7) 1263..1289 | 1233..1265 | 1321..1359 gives 0.38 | 4.25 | 4.74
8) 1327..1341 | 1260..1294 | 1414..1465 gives -0.20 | 3.38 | 4.8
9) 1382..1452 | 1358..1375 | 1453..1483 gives 0.01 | 5.02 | 4.76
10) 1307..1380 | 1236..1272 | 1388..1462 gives -0.09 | 3.95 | 4.82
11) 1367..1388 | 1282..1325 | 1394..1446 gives -0.07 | 4.5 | 4.85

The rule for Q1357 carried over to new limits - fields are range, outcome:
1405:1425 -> 4.87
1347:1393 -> 4.96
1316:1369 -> 4.78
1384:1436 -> 4.86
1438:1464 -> 4.8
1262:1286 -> 2.99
